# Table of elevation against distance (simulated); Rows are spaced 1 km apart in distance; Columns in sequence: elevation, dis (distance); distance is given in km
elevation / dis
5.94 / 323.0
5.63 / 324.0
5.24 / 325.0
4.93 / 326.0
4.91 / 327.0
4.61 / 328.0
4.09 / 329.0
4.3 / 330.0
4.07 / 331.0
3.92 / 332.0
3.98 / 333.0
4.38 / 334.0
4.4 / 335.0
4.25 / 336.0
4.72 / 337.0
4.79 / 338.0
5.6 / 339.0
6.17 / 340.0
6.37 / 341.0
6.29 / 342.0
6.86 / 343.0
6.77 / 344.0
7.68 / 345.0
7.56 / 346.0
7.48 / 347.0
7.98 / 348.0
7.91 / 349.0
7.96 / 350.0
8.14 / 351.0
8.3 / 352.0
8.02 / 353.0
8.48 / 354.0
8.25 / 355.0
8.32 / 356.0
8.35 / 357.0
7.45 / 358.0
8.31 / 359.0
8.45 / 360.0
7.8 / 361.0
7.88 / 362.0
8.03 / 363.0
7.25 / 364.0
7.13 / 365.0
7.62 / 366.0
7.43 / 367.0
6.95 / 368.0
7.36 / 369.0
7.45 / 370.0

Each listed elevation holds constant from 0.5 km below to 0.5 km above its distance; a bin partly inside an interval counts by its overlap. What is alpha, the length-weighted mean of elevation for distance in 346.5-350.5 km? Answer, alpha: 7.83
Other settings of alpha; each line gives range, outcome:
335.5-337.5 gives 4.48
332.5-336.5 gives 4.25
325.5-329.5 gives 4.63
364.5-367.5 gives 7.39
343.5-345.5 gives 7.22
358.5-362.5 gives 8.11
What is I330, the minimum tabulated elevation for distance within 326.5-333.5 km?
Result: 3.92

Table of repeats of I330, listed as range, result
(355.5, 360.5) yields 7.45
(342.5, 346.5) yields 6.77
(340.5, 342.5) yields 6.29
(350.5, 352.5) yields 8.14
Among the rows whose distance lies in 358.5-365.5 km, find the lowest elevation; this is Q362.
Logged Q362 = 7.13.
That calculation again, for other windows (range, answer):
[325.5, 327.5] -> 4.91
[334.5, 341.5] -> 4.25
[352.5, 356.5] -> 8.02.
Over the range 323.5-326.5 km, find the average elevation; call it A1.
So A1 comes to 5.27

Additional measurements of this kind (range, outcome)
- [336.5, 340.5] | 5.32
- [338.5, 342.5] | 6.11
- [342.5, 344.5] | 6.81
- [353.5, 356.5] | 8.35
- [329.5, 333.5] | 4.07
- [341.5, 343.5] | 6.58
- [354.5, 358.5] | 8.09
